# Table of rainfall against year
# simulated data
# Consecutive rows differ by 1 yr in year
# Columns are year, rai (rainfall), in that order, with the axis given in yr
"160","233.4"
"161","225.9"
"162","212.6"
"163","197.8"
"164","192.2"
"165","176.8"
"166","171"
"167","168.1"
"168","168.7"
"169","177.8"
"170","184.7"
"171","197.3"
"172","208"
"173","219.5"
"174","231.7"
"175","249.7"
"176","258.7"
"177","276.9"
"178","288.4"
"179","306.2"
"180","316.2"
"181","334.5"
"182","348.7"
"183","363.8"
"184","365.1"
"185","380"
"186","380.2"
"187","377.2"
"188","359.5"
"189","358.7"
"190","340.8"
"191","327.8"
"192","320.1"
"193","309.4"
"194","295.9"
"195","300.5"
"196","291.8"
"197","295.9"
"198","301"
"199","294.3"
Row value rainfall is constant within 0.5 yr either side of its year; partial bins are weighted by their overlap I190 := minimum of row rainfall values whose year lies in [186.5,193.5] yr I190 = 309.4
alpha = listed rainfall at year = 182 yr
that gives 348.7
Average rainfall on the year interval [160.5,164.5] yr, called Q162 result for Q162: 207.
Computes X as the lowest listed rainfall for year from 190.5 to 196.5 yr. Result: 291.8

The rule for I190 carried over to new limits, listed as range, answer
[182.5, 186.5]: 363.8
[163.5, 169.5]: 168.1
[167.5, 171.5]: 168.7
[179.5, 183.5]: 316.2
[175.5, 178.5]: 258.7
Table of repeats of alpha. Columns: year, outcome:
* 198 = 301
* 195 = 300.5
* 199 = 294.3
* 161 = 225.9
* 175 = 249.7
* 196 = 291.8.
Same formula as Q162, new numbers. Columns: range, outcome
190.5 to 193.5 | 319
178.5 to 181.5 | 319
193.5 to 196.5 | 296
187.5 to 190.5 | 353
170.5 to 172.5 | 203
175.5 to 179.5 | 283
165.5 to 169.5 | 171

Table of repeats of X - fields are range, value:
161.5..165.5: 176.8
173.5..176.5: 231.7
